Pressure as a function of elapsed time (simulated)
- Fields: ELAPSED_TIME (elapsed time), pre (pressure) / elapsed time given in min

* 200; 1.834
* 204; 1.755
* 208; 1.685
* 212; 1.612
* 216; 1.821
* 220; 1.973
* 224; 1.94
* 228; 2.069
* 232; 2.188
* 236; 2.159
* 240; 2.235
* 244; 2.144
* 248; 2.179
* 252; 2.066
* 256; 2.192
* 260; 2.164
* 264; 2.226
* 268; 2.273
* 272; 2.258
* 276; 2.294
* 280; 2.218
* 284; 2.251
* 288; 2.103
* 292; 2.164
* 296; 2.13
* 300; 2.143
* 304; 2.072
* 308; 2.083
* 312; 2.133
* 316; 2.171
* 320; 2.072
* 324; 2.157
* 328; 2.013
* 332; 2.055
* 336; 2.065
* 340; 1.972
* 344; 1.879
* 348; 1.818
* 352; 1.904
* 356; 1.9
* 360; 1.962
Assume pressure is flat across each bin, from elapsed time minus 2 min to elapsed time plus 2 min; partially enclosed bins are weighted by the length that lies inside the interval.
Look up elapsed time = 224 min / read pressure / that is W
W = 1.94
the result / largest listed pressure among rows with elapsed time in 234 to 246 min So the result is 2.235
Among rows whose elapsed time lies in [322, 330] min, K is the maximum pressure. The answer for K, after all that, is 2.157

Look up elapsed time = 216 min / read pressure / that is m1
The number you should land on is 1.821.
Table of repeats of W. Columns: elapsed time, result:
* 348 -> 1.818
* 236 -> 2.159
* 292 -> 2.164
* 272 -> 2.258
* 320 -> 2.072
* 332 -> 2.055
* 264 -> 2.226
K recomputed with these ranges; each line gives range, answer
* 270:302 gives 2.294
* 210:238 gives 2.188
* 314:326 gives 2.171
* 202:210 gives 1.755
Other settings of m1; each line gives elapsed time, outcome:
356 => 1.9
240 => 2.235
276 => 2.294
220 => 1.973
